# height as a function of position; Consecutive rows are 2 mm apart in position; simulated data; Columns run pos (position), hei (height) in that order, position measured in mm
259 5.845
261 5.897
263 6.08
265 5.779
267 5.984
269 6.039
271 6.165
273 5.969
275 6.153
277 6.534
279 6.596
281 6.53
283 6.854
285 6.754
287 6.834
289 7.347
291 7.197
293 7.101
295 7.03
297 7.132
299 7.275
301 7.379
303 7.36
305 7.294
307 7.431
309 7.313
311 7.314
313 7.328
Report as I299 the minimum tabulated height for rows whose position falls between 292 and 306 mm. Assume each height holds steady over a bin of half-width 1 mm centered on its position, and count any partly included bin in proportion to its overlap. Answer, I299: 7.03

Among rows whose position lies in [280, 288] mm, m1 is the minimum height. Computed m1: 6.53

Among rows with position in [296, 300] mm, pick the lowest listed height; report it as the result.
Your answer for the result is 7.132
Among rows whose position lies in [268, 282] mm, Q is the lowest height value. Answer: 5.969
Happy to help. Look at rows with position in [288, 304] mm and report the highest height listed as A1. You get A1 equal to 7.379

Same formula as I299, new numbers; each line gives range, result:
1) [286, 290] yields 6.834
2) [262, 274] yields 5.779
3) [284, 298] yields 6.754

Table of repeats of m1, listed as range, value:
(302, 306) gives 7.294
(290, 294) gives 7.101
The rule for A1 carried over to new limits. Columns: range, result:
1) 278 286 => 6.854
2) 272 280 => 6.596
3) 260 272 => 6.165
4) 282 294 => 7.347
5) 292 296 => 7.101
